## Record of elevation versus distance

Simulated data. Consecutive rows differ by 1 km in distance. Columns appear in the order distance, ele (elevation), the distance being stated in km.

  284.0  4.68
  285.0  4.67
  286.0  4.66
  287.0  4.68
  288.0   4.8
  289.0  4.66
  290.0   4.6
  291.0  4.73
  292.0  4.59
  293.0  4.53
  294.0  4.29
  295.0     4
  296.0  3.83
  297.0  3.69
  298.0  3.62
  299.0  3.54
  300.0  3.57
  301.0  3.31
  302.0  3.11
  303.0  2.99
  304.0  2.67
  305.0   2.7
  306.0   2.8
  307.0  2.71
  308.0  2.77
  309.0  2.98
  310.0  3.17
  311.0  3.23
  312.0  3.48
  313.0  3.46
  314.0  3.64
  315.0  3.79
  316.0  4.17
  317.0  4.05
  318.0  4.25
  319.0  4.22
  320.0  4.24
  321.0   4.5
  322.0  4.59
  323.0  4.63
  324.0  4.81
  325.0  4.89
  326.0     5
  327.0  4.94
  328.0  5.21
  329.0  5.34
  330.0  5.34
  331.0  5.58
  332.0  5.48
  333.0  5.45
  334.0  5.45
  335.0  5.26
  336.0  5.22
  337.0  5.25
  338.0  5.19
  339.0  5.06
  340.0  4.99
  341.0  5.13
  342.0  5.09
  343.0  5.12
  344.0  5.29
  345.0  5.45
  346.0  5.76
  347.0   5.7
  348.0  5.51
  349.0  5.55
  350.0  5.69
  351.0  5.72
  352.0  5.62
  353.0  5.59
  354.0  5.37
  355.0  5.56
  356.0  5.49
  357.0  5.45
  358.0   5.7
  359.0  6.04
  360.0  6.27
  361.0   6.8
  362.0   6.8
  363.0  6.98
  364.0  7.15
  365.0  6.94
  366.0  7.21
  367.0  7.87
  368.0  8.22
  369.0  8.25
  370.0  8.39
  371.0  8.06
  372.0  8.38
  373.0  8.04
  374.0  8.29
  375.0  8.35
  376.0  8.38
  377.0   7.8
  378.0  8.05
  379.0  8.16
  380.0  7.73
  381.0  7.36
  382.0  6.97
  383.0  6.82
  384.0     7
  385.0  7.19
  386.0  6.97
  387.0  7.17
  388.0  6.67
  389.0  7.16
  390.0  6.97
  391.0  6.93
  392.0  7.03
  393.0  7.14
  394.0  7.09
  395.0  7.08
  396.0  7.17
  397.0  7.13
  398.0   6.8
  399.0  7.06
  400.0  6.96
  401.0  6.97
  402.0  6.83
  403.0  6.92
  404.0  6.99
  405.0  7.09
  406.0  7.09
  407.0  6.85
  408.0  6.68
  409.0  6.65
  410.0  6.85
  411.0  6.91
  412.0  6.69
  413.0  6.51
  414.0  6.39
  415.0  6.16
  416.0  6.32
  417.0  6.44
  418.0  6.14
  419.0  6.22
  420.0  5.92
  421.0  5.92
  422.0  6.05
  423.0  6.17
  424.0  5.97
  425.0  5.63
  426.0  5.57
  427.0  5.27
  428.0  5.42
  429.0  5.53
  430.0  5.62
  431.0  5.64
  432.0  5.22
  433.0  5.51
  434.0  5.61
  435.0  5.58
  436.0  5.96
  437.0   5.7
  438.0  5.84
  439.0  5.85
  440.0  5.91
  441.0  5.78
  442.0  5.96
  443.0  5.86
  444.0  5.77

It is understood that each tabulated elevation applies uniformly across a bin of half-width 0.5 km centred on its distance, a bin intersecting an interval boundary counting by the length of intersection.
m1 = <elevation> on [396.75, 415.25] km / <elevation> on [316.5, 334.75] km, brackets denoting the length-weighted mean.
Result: 1.39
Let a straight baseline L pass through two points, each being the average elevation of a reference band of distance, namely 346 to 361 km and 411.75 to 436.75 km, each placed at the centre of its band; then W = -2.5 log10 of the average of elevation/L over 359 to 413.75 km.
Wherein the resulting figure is -0.24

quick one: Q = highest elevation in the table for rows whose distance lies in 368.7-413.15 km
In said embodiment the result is 8.39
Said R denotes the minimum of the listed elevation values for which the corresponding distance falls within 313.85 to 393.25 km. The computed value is 3.64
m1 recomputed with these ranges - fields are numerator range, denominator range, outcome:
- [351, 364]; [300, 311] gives 2.03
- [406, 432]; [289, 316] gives 1.72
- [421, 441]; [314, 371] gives 1.02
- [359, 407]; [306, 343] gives 1.63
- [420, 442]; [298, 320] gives 1.69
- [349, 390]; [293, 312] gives 2.12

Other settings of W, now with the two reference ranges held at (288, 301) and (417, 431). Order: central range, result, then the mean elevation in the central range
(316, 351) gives -0.10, 5.09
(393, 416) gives -0.23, 6.85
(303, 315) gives 0.37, 3.08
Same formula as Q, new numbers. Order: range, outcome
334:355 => 5.76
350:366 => 7.21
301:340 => 5.58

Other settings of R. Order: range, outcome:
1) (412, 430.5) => 5.27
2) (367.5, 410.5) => 6.65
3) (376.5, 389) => 6.67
